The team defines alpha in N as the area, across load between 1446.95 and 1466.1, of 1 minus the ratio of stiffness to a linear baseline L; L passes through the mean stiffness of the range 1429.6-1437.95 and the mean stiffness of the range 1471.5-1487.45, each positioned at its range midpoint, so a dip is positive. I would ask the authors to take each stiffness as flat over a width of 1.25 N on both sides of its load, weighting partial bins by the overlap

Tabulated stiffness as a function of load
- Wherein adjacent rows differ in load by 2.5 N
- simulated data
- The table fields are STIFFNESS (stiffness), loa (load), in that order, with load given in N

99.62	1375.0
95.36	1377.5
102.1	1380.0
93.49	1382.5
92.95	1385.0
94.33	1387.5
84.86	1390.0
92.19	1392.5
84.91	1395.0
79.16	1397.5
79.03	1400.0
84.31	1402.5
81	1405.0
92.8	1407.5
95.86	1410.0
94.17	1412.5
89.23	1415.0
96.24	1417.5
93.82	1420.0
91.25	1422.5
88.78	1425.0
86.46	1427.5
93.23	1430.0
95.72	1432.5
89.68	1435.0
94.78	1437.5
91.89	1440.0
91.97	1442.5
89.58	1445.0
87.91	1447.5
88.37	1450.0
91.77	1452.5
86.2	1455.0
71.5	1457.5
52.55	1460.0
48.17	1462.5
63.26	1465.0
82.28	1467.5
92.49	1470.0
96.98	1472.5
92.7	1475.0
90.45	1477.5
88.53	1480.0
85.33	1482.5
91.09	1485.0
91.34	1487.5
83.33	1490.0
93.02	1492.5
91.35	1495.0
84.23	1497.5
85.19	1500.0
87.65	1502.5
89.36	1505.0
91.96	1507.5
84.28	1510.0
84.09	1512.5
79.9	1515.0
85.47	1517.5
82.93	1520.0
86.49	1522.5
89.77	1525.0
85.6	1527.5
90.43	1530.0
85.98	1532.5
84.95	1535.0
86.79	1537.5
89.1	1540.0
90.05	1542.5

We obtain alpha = 3.91 N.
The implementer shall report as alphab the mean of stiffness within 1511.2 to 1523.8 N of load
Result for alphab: 83.8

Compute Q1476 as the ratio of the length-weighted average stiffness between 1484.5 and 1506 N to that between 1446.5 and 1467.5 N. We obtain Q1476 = 1.19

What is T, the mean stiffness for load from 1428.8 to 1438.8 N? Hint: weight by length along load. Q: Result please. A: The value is 93.3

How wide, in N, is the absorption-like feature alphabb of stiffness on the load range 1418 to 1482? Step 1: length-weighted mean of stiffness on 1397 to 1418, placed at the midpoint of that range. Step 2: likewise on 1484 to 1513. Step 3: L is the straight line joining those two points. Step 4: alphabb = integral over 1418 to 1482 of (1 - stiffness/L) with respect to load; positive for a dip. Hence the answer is 1.7 N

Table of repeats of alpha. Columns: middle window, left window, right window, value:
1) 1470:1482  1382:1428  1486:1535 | -0.6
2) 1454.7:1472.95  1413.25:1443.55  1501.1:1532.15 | 3.5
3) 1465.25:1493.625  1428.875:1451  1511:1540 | 0.0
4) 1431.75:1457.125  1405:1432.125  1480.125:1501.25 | 0.1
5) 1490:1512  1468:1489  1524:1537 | 0.3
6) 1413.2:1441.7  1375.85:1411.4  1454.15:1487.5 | -2.1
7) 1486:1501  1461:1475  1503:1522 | -1.1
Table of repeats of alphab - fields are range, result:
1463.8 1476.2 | 85.6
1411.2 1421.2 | 93.4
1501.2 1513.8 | 87.4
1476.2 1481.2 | 89.5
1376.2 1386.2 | 96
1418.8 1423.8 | 92.5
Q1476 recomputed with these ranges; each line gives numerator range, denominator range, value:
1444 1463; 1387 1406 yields 0.92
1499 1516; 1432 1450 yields 0.94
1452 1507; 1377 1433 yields 0.93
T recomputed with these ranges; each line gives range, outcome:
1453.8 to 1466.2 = 64.3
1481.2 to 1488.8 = 89.2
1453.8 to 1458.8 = 78.5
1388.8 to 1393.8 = 88.5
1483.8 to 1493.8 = 89.7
